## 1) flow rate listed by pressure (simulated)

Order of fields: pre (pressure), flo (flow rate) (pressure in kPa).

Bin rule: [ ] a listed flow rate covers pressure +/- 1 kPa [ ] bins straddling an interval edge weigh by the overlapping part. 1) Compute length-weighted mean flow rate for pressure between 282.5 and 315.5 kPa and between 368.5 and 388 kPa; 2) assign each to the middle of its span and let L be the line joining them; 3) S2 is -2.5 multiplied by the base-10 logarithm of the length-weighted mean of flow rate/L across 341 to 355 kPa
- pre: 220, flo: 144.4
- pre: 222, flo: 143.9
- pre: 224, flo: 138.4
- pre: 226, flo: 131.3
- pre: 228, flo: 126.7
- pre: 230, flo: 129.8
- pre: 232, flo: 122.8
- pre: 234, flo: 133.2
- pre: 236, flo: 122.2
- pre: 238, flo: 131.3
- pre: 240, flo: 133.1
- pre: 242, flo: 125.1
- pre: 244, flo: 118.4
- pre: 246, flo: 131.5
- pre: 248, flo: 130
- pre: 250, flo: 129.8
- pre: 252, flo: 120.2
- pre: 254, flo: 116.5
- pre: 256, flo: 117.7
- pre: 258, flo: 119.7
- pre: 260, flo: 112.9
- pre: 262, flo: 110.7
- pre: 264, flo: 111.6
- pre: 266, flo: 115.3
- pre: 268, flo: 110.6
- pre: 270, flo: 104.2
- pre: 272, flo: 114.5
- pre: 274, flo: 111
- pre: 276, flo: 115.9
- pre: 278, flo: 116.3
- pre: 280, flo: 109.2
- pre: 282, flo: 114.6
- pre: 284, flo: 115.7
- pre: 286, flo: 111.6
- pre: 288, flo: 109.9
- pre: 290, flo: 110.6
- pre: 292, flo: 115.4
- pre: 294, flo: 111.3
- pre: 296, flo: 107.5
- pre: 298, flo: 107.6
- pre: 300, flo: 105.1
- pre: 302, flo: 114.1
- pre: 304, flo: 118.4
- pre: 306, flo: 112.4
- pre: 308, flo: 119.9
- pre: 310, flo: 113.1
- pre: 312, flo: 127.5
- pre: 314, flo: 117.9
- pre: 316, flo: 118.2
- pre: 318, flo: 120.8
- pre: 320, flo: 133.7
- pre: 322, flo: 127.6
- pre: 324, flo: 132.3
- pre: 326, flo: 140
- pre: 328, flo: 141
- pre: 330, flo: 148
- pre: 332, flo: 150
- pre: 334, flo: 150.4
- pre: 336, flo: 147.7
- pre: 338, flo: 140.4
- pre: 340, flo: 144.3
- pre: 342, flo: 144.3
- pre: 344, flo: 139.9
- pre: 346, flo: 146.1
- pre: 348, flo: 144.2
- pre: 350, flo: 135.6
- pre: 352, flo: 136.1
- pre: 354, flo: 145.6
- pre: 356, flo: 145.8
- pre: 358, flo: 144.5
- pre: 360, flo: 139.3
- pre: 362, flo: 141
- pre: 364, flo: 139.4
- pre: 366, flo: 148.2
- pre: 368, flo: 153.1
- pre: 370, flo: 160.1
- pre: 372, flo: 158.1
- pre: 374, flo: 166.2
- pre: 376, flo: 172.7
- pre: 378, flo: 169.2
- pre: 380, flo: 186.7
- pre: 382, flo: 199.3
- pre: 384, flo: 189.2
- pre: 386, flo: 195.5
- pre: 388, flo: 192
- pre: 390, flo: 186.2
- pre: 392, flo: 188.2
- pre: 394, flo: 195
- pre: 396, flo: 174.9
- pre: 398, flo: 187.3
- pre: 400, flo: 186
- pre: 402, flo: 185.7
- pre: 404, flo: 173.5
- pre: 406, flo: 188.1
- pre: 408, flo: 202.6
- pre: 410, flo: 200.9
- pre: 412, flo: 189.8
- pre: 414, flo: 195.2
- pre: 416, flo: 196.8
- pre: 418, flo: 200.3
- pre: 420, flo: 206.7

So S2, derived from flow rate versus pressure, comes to 0.08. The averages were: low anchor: 114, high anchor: 178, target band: 142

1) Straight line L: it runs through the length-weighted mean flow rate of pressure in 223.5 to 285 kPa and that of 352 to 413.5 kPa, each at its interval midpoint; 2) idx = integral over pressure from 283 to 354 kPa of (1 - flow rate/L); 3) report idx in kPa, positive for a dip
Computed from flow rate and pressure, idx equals 9.41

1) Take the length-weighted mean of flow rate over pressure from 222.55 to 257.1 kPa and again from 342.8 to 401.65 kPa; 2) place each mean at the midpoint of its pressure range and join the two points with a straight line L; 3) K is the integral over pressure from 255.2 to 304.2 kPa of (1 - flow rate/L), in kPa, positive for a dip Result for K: 9.2 kPa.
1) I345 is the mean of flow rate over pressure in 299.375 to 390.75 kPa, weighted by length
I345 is 146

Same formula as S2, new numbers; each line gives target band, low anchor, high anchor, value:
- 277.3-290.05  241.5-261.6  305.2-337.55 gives 0.12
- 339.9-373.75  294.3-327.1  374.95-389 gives 0.12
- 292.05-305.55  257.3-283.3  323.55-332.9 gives 0.15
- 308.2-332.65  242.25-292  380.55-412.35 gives 0.13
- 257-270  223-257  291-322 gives 0.10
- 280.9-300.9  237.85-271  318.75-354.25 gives 0.17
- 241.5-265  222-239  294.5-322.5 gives 0.06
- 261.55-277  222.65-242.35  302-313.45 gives 0.11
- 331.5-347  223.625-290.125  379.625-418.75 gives 0.11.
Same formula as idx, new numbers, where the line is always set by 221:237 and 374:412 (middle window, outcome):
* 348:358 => 1.8 kPa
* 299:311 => 3.3 kPa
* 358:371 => 2.2 kPa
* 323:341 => 2.4 kPa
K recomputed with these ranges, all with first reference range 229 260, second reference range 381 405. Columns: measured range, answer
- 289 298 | 2.16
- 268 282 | 2.63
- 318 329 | 1.72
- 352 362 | 1.73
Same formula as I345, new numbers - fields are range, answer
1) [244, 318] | 115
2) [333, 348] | 145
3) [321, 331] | 138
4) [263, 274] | 111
